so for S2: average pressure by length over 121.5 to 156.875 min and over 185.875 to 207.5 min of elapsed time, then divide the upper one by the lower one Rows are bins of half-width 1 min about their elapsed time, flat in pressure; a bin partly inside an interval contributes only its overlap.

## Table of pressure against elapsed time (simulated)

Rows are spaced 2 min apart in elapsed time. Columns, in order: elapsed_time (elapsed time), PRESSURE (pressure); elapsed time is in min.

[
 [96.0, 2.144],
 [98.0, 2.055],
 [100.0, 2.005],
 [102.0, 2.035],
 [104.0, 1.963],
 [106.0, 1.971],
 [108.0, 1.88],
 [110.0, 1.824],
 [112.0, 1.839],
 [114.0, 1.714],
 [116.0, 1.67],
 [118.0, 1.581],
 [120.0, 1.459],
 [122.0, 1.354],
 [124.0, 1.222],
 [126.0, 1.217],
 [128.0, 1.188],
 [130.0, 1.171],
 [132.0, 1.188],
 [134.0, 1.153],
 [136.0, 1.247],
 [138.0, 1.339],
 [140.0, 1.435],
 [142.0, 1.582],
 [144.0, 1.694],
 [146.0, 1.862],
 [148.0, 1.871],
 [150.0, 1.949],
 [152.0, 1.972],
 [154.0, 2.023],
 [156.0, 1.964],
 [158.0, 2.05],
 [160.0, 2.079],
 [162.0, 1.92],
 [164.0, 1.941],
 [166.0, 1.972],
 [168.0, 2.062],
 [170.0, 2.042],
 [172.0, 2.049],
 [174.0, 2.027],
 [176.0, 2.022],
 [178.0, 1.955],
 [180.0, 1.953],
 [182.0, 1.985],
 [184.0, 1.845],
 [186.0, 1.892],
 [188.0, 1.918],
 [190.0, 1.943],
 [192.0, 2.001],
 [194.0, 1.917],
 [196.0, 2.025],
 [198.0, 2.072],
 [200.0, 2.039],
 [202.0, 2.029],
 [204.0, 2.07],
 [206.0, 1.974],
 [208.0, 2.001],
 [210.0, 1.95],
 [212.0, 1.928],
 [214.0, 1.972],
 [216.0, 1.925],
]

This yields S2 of 1.3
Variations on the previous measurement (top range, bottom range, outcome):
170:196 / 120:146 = 1.46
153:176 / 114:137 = 1.51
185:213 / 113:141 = 1.47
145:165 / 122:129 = 1.60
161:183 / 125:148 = 1.43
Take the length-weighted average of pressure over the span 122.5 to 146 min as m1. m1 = 1.34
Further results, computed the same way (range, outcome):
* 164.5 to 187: 1.98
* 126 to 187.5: 1.77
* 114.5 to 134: 1.34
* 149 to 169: 1.99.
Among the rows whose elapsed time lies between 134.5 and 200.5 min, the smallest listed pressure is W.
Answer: 1.247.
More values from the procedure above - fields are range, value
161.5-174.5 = 1.92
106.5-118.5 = 1.581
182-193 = 1.845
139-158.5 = 1.435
